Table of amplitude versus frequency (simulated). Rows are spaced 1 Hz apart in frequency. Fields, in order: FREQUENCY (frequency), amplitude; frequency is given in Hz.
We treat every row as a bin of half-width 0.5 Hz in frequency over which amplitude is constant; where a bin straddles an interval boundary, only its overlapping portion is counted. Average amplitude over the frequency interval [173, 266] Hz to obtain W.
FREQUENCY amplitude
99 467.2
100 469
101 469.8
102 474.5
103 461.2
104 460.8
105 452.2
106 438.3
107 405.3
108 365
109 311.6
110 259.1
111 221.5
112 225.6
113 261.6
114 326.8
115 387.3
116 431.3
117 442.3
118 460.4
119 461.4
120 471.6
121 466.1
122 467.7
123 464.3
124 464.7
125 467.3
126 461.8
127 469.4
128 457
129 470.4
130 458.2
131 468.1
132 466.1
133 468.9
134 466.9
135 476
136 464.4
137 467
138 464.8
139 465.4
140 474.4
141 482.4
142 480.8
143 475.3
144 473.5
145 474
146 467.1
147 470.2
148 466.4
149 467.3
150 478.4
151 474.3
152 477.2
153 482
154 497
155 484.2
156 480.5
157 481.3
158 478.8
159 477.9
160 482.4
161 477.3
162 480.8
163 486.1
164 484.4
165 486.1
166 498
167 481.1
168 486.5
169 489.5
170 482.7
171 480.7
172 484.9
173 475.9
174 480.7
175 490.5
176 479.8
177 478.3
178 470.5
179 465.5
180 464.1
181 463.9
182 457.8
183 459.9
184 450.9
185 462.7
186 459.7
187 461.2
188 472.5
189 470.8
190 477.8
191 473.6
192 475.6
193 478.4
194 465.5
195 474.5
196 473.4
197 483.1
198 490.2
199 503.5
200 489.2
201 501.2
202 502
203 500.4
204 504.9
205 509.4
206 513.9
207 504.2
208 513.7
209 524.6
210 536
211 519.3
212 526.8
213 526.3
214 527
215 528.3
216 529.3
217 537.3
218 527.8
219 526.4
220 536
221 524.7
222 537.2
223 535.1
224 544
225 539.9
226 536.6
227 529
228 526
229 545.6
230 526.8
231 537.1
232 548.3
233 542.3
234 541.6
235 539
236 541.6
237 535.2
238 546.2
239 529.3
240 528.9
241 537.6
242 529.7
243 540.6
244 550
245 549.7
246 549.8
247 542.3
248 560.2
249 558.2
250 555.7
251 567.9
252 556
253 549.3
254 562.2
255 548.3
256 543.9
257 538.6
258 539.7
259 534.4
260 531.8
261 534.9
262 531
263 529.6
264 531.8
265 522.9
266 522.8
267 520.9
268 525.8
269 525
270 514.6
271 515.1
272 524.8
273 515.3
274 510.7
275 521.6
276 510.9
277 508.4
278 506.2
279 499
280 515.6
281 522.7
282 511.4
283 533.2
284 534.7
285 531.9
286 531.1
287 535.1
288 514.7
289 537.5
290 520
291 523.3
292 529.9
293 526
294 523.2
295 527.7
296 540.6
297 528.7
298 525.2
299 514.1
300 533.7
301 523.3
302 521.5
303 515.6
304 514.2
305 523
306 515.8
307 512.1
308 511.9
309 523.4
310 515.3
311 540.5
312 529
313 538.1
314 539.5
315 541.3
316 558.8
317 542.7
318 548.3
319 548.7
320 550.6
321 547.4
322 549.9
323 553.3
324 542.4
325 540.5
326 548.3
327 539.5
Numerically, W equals 516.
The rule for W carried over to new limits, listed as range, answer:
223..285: 534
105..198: 456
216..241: 536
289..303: 526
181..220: 496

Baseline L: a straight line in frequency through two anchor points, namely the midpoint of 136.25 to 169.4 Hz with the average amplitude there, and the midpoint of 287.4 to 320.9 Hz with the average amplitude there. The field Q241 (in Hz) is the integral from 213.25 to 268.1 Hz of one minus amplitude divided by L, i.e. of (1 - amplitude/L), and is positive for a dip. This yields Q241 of -3.30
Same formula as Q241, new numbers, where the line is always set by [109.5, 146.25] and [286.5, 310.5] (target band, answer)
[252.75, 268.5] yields -1.0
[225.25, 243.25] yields -1.7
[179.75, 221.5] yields -2.0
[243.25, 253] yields -1.1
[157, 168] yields -0.7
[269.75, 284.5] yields -0.1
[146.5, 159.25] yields -0.8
